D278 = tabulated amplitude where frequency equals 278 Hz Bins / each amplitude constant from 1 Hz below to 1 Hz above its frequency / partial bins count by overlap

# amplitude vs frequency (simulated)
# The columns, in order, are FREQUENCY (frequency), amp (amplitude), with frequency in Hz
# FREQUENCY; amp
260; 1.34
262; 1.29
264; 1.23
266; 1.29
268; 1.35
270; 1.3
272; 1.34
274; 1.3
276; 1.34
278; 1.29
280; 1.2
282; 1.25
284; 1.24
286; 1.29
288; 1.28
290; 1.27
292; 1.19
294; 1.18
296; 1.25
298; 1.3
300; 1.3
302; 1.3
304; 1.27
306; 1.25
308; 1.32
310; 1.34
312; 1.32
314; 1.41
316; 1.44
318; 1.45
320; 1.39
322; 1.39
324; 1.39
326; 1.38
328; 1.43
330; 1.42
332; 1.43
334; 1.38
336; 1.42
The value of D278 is 1.29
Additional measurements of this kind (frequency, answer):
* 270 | 1.3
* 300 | 1.3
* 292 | 1.19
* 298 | 1.3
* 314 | 1.41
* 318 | 1.45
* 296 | 1.25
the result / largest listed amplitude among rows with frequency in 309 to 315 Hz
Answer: 1.41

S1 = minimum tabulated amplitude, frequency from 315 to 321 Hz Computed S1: 1.39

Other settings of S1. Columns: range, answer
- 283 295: 1.18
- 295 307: 1.25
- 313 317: 1.41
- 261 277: 1.23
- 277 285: 1.2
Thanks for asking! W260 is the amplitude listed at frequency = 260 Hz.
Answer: 1.34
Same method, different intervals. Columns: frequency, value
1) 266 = 1.29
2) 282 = 1.25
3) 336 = 1.42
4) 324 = 1.39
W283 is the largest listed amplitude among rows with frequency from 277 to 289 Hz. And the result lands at 1.29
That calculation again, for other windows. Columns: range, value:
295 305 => 1.3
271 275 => 1.34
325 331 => 1.43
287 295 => 1.28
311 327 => 1.45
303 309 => 1.32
